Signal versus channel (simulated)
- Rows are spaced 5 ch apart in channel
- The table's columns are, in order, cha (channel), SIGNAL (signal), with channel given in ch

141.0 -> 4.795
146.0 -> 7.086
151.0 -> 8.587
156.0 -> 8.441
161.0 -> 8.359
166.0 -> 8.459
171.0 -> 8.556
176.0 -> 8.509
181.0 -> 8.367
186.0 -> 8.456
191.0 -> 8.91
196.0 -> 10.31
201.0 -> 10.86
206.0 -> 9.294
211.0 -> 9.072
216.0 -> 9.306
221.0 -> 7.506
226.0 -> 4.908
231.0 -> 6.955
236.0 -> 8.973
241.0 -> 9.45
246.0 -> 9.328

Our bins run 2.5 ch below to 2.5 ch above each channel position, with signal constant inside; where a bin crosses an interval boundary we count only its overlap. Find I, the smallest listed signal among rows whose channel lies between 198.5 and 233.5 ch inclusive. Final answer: 4.908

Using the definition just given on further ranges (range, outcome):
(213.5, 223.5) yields 7.506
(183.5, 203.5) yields 8.456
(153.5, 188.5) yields 8.359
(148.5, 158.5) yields 8.441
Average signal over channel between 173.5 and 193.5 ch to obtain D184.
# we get 8.56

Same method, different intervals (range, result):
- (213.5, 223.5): 8.41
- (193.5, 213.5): 9.88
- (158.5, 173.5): 8.46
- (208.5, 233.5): 7.55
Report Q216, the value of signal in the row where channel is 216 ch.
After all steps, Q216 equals 9.306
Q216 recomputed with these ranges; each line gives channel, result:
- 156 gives 8.441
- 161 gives 8.359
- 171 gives 8.556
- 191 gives 8.91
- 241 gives 9.45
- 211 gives 9.072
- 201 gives 10.86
